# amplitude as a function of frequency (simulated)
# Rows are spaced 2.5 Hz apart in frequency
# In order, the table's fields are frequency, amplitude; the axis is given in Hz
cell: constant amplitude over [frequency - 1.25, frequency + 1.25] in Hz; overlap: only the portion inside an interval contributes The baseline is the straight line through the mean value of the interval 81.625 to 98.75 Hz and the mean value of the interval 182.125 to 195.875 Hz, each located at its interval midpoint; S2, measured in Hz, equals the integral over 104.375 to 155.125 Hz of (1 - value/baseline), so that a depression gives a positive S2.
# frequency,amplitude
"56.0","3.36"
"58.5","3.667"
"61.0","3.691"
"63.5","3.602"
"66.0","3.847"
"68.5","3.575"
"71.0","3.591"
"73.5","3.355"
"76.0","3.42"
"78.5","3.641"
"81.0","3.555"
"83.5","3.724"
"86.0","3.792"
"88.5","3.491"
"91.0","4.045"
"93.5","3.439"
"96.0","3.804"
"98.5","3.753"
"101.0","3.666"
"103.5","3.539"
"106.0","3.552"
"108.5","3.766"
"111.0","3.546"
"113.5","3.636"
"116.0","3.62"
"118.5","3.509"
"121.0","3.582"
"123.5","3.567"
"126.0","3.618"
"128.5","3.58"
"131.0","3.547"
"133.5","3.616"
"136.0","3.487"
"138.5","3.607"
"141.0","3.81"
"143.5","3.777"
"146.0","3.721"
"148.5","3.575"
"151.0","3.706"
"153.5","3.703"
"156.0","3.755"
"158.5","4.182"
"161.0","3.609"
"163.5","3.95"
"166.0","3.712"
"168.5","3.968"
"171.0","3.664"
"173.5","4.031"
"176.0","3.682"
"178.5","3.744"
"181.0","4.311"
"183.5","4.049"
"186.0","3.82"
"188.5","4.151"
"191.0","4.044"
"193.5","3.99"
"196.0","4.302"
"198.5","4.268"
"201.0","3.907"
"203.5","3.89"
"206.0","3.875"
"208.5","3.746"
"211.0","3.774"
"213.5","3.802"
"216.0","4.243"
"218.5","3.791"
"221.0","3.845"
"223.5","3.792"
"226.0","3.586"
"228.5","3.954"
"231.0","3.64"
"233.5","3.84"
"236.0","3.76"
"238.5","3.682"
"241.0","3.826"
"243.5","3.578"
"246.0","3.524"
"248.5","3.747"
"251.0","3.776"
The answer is 2.86 Hz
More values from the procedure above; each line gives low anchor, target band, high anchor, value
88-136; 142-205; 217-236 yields -3.2 Hz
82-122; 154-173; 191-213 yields 0.0 Hz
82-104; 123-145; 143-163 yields 0.7 Hz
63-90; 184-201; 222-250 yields -1.8 Hz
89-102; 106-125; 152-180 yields 0.8 Hz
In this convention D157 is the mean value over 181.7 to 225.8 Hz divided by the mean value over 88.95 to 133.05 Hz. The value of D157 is 1.09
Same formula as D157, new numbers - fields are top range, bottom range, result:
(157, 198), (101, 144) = 1.10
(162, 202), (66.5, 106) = 1.10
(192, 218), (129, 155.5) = 1.09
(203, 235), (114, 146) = 1.06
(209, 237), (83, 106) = 1.04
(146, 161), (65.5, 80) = 1.06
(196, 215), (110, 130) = 1.10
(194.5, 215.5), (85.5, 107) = 1.08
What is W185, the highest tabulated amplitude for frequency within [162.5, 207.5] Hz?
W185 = 4.311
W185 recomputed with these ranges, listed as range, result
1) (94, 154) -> 3.81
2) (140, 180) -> 4.182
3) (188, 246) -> 4.302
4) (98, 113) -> 3.766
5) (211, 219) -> 4.243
